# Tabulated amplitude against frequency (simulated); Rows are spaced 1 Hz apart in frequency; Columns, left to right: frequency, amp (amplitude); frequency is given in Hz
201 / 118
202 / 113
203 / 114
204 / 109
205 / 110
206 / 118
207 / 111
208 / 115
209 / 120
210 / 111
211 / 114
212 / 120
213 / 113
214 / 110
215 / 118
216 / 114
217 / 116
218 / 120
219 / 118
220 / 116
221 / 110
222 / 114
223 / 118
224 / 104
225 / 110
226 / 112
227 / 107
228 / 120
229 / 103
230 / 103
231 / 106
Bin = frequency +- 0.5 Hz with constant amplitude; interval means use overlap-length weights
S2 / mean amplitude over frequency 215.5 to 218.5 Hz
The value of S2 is 117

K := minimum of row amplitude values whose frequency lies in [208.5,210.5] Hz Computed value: 111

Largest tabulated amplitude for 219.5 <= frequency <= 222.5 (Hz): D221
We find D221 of 116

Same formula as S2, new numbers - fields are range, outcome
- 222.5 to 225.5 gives 111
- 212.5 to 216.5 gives 114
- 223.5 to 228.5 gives 111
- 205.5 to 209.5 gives 116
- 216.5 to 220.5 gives 118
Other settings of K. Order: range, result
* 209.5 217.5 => 110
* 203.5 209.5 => 109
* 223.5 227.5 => 104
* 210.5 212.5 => 114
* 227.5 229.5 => 103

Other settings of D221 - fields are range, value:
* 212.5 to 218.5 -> 120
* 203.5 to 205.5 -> 110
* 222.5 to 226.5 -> 118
